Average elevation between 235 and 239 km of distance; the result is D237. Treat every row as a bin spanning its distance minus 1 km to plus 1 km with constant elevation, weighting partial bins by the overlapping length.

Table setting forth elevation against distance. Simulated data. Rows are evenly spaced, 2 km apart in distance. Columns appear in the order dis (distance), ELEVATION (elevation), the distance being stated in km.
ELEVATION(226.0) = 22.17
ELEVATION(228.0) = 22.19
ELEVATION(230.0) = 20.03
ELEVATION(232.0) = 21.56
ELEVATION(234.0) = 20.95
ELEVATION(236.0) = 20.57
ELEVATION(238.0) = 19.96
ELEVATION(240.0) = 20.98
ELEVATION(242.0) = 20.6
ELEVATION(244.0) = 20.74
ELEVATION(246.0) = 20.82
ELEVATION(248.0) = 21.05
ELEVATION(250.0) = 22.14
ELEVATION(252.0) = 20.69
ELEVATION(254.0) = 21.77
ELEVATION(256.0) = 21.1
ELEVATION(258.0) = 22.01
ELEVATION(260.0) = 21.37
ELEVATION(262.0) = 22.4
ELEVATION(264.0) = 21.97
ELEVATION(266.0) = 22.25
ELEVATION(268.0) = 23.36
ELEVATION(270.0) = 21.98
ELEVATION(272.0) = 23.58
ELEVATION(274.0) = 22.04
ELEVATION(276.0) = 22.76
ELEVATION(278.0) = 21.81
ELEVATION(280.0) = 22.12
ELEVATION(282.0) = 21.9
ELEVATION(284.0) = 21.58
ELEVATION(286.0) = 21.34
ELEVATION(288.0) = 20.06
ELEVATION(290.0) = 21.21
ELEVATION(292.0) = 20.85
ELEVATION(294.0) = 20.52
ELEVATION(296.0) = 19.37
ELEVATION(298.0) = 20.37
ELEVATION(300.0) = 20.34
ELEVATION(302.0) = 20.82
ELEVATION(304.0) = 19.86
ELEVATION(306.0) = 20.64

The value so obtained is 20.3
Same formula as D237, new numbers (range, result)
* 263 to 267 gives 22.1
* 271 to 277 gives 22.8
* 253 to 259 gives 21.6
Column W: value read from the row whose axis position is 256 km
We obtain 21.1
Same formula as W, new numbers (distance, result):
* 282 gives 21.9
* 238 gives 19.96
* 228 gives 22.19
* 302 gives 20.82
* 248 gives 21.05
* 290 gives 21.21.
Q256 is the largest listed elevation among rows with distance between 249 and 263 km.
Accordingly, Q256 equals 22.4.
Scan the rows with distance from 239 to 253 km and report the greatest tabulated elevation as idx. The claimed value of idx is 22.14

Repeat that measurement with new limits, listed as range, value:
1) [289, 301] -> 21.21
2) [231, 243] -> 21.56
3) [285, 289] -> 21.34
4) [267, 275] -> 23.58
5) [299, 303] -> 20.82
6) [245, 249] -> 21.05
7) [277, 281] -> 22.12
